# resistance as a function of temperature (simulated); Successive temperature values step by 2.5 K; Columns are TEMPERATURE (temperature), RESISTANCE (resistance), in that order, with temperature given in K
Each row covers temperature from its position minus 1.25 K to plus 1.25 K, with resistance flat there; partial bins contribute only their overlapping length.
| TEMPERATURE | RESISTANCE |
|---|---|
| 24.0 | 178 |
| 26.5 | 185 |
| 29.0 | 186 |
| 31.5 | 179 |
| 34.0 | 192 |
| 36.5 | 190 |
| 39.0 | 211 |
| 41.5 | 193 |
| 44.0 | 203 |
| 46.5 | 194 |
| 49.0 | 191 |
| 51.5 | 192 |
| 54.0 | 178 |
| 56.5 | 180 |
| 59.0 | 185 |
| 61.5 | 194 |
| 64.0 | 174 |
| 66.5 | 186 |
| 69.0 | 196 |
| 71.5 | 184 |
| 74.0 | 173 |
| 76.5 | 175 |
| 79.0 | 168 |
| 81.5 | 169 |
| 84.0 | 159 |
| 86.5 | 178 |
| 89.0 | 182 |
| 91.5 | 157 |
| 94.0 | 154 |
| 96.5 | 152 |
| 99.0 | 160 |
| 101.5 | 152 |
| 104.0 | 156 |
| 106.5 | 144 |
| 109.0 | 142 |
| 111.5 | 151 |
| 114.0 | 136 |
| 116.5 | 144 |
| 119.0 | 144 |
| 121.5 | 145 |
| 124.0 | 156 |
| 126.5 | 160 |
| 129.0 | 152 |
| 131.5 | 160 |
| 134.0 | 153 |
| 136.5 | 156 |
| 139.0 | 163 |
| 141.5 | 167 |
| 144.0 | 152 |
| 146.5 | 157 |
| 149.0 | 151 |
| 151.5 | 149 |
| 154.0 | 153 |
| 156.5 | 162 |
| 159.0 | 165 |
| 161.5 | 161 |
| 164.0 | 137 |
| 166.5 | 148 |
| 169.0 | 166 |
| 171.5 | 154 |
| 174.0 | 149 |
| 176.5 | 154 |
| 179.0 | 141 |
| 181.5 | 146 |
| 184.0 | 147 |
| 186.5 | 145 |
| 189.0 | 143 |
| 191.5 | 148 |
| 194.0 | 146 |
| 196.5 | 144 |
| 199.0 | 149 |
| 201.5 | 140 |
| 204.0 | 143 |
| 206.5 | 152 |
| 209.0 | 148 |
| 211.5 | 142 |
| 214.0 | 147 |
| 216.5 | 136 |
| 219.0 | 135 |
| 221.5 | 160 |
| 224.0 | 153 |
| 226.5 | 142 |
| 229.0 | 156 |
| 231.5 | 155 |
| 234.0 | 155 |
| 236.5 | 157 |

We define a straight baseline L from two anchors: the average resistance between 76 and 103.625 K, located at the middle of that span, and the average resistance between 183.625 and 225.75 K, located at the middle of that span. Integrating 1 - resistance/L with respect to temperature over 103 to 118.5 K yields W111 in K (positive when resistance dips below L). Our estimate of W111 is 1.5 K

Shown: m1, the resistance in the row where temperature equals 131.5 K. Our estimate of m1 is 160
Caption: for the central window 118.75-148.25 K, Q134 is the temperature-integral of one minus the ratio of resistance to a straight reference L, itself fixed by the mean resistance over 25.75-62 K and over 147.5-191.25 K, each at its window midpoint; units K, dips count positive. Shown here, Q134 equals 1.2 K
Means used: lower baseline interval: 190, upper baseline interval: 151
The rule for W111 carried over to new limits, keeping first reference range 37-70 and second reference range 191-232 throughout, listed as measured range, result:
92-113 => 3.0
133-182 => 2.2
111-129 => 2.5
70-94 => 1.5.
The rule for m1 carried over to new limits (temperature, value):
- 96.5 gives 152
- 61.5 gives 194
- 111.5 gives 151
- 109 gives 142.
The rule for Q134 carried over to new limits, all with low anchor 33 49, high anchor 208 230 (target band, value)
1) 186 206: 1.0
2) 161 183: 1.3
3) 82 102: 2.2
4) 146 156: 0.8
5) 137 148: 0.6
